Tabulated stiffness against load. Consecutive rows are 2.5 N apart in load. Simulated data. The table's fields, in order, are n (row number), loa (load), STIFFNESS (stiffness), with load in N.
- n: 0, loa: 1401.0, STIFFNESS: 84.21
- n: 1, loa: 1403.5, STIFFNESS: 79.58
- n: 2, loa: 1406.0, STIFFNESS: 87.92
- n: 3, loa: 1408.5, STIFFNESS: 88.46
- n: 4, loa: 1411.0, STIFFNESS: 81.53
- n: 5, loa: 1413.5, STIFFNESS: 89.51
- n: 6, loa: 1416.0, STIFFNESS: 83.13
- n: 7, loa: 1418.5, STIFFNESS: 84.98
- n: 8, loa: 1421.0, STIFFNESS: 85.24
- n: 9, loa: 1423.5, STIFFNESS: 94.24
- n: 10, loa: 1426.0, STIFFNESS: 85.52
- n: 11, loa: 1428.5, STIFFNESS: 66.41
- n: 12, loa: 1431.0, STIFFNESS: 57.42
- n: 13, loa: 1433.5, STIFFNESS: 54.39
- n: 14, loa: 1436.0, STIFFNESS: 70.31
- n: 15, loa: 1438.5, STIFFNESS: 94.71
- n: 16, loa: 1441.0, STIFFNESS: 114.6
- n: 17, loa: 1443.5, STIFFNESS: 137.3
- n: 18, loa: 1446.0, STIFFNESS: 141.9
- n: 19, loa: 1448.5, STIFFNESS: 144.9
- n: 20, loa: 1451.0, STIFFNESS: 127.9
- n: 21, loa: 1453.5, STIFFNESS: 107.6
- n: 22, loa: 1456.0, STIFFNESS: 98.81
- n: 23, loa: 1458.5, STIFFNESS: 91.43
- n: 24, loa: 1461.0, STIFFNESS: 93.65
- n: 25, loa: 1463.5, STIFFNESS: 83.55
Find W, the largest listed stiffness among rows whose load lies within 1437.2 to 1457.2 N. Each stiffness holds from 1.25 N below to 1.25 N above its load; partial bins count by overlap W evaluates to 144.9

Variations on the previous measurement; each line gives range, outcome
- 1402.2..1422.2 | 89.51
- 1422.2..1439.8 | 94.71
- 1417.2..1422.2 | 85.24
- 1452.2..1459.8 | 107.6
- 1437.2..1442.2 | 114.6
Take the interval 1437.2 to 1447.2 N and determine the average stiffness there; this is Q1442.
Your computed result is 122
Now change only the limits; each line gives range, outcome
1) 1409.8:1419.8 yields 84.8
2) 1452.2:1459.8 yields 99.4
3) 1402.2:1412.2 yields 84.4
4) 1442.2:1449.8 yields 141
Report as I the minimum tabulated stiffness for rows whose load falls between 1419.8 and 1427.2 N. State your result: 85.24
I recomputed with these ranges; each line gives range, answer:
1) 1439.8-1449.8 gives 114.6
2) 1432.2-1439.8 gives 54.39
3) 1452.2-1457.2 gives 98.81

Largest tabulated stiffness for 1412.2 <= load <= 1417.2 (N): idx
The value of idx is 89.51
